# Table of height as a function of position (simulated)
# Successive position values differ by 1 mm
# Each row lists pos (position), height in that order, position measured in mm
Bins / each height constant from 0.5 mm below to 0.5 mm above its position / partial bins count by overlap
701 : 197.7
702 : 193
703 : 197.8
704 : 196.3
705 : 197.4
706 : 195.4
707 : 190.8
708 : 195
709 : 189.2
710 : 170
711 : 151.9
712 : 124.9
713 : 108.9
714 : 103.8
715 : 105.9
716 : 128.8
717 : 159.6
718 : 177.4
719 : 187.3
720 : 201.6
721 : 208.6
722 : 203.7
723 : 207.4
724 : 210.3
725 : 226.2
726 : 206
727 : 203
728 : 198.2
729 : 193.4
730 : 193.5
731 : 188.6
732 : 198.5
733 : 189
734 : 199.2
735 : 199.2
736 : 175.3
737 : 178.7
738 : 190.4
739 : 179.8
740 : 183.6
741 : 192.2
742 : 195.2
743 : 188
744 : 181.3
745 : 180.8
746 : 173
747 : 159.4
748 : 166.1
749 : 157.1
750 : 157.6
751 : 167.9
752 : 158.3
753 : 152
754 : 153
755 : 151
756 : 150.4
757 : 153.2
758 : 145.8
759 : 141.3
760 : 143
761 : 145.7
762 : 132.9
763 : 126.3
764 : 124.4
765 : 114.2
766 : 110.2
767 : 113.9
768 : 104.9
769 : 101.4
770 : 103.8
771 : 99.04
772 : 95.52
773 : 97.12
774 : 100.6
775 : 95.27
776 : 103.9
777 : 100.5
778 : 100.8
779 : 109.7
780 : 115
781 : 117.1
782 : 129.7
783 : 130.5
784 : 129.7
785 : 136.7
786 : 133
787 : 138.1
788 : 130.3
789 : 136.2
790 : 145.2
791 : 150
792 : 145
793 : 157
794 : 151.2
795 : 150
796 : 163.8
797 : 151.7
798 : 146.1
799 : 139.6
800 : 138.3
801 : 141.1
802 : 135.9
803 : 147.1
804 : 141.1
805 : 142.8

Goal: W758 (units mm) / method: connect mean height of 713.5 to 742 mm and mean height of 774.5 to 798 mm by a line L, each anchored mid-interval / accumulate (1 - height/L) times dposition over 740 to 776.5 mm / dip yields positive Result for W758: 4.2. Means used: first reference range 186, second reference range 132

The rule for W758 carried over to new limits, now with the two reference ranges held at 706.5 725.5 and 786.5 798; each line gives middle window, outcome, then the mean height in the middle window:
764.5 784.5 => 5.76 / 109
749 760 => 0.43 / 153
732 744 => -1.77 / 188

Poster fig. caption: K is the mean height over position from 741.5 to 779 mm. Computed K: 136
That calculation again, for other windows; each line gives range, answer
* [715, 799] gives 154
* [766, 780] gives 103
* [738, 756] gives 170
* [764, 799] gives 124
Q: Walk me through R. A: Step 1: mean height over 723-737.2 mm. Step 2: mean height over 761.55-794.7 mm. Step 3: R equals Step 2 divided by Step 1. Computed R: 0.61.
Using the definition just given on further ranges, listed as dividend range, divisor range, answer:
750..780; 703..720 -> 0.76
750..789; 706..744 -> 0.69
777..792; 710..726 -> 0.76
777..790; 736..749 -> 0.70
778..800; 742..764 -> 0.88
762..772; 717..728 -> 0.55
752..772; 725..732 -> 0.65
